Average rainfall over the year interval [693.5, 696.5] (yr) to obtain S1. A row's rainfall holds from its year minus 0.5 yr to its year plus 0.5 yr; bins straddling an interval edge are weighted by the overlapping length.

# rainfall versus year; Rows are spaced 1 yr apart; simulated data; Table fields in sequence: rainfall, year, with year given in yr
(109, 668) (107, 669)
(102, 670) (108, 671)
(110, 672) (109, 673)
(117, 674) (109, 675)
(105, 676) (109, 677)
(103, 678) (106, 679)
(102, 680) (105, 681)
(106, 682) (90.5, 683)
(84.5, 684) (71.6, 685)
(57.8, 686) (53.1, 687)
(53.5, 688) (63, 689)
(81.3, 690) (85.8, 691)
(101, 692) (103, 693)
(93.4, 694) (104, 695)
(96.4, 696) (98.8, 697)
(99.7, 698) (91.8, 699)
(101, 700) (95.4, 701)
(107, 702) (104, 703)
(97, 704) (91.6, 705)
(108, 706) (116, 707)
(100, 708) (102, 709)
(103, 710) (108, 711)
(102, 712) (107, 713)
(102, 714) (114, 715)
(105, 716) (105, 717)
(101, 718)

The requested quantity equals 97.9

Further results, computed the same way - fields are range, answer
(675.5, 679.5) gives 106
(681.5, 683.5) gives 98.2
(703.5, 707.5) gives 103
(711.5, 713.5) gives 104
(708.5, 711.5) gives 104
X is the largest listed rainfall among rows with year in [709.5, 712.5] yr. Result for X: 108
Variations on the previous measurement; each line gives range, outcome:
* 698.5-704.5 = 107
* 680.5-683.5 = 106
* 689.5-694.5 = 103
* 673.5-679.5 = 117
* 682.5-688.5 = 90.5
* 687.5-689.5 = 63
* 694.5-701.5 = 104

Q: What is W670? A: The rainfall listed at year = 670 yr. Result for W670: 102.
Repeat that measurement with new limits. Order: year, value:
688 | 53.5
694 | 93.4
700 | 101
